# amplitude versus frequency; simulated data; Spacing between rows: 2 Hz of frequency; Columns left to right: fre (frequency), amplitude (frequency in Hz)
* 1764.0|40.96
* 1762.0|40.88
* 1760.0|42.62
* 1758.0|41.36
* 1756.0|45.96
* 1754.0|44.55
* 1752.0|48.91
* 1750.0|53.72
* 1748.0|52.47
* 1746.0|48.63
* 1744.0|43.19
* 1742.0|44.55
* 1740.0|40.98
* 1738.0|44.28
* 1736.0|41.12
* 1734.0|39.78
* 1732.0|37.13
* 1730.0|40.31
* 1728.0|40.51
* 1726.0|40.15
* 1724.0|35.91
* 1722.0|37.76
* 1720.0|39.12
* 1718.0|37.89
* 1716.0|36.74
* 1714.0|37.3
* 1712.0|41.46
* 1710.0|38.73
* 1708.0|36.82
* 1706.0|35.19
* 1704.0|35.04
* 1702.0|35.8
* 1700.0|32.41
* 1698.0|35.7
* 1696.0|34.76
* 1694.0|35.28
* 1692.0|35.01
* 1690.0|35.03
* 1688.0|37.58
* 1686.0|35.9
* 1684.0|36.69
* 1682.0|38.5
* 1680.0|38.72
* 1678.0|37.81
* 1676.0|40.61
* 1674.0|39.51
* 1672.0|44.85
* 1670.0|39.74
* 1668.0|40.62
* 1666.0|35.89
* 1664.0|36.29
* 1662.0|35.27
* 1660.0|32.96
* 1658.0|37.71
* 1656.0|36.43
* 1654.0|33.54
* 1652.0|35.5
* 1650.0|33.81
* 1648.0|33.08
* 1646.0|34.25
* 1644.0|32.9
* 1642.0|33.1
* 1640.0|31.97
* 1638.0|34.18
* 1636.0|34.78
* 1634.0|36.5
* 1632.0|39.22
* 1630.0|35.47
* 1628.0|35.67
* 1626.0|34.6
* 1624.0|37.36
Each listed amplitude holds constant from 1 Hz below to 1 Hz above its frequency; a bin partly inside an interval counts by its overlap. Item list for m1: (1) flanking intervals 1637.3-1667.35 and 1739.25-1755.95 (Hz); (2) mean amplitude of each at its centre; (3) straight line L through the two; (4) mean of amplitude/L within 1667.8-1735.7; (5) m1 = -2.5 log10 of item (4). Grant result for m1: 0.086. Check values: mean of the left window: 34.5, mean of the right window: 47.2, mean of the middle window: 37.8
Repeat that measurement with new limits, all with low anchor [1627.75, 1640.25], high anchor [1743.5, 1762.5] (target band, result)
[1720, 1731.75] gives 0.135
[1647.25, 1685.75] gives 0.038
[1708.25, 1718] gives 0.119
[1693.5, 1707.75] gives 0.190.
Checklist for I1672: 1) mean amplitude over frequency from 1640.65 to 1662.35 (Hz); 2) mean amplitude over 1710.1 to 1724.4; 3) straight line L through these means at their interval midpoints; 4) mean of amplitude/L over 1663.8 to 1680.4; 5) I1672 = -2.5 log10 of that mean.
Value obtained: -0.11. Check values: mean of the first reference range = 34.3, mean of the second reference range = 38.2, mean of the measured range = 39.5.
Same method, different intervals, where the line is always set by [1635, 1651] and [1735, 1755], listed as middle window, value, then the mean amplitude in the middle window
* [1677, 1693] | 0.05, 36.9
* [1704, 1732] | 0.13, 38.1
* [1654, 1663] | 0.00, 35.4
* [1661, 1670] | -0.03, 37.3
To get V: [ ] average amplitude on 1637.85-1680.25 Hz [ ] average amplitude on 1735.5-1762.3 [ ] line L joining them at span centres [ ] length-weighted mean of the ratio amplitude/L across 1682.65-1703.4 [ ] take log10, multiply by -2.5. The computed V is 0.12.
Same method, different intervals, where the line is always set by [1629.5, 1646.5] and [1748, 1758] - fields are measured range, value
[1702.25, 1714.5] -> 0.150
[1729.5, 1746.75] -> 0.102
